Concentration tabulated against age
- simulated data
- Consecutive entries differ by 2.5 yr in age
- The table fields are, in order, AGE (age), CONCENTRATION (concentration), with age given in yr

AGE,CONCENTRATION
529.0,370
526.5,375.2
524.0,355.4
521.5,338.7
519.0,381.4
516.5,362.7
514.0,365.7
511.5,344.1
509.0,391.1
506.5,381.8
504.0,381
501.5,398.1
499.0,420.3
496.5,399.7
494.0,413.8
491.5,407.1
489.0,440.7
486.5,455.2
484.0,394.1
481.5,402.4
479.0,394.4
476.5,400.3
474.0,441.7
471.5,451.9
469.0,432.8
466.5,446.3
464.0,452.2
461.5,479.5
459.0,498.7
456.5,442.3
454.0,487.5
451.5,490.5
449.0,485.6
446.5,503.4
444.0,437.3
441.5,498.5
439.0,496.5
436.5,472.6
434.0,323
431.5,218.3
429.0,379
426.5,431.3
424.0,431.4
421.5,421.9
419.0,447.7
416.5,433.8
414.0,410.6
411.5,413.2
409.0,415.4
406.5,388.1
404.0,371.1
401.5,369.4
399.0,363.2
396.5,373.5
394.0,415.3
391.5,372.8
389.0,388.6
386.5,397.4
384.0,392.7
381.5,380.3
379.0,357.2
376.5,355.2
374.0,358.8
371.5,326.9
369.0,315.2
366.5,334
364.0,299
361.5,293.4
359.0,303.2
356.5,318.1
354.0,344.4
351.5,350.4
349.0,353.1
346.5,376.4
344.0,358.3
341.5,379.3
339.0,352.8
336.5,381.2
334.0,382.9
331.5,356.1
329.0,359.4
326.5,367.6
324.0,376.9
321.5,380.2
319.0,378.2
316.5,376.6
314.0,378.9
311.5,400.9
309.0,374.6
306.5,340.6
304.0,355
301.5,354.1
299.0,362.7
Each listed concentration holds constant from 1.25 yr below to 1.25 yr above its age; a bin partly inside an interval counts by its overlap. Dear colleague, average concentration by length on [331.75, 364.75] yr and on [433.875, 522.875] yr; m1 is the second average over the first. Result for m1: 1.23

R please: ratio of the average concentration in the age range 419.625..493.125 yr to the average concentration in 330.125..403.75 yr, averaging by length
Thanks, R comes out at 1.22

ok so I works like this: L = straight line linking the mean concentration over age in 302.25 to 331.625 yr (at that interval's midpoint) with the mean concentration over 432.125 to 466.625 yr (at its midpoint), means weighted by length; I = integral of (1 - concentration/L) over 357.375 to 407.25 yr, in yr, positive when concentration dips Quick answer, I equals 7.1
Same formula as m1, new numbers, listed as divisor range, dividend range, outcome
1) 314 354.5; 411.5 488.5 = 1.18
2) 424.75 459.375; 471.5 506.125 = 0.94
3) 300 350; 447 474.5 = 1.26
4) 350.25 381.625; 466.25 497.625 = 1.27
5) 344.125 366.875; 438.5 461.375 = 1.45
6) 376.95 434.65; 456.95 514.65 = 1.08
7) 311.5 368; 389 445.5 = 1.14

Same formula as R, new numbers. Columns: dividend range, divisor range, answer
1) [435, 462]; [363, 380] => 1.43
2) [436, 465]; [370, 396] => 1.28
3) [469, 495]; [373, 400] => 1.11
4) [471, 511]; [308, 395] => 1.13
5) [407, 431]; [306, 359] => 1.13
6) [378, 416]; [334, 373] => 1.14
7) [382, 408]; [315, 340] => 1.03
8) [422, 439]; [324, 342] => 1.05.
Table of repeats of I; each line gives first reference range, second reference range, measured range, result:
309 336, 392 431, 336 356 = 1.2 yr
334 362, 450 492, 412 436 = 0.9 yr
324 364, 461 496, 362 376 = 1.5 yr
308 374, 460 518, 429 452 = -2.2 yr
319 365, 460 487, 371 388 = 0.3 yr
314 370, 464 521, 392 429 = -2.8 yr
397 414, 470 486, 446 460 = -2.6 yr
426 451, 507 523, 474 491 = -1.1 yr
